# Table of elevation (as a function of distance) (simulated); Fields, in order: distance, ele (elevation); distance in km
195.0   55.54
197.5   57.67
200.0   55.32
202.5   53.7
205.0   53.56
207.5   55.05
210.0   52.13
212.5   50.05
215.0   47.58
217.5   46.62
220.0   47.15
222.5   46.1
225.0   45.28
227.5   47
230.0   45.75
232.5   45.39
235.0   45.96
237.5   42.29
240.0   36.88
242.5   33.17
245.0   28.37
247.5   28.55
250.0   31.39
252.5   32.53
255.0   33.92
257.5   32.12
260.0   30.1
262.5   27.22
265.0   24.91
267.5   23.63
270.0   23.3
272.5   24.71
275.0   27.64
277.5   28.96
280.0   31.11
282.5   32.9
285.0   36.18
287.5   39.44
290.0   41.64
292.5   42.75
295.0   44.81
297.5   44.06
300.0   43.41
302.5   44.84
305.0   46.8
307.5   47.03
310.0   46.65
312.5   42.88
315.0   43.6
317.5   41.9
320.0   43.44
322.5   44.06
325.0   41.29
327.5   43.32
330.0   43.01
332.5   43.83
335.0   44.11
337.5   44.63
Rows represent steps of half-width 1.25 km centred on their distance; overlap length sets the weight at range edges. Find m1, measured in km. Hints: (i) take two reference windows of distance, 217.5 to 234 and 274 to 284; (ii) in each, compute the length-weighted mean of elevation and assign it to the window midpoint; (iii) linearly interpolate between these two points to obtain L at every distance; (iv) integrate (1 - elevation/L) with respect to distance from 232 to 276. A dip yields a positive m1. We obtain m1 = 7.5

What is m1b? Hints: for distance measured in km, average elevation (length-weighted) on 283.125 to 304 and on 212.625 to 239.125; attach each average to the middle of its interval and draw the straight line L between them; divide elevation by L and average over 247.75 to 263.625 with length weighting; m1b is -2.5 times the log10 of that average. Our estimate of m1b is 0.382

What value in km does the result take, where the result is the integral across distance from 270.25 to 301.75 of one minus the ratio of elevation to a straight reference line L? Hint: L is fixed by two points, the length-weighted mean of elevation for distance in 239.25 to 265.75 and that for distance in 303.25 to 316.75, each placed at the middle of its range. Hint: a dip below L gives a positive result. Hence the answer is 2.7 km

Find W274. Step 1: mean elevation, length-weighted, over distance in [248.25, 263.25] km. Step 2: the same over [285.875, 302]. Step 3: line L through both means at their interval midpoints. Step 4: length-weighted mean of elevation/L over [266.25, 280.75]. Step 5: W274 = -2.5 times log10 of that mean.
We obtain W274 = 0.36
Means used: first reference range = 31.3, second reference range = 42.6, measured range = 26.4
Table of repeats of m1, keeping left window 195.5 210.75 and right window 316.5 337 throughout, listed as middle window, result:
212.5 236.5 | 2.84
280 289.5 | 2.25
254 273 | 8.36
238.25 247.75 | 3.42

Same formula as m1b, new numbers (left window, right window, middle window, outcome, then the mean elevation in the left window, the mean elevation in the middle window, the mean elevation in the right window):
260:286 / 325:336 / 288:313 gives -0.248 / 28.1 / 44.4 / 43.3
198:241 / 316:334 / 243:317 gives 0.261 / 48.2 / 35.4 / 43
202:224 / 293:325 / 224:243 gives 0.137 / 50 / 43.1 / 44.3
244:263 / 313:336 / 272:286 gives 0.158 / 30.7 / 30.4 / 43.2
